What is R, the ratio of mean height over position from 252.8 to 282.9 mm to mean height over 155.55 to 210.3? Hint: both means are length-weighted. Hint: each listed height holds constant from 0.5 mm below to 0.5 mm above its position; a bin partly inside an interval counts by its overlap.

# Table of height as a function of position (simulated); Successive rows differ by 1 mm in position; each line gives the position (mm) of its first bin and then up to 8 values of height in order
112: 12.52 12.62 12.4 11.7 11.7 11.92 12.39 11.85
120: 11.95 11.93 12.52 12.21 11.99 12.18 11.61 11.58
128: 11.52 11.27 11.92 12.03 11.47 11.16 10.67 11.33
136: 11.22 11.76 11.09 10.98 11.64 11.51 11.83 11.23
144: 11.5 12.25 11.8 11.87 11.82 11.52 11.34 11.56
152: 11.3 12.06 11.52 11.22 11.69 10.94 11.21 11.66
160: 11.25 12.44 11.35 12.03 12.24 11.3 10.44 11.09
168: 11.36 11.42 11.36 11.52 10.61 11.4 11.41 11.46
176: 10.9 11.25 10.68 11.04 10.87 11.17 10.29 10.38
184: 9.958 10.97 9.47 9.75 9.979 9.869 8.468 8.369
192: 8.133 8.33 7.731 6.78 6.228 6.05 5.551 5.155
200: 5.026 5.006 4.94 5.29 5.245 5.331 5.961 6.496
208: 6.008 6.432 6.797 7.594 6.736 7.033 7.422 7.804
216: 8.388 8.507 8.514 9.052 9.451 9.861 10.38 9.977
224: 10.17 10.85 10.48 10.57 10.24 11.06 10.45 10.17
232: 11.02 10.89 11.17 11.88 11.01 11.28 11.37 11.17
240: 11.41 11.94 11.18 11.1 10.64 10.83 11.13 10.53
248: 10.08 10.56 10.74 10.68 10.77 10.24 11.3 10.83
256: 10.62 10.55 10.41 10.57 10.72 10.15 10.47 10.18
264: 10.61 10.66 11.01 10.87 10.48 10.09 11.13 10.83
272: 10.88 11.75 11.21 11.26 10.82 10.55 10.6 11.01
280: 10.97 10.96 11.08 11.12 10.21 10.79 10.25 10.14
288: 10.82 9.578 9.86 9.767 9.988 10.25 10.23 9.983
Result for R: 1.17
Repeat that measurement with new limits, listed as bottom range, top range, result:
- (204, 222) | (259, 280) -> 1.43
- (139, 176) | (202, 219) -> 0.60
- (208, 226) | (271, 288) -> 1.27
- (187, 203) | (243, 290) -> 1.51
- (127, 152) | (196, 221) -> 0.58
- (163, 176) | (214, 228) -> 0.84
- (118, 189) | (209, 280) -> 0.91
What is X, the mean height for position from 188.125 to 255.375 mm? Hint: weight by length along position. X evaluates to 8.98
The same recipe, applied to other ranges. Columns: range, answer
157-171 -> 11.5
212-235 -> 9.69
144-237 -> 9.66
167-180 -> 11.2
